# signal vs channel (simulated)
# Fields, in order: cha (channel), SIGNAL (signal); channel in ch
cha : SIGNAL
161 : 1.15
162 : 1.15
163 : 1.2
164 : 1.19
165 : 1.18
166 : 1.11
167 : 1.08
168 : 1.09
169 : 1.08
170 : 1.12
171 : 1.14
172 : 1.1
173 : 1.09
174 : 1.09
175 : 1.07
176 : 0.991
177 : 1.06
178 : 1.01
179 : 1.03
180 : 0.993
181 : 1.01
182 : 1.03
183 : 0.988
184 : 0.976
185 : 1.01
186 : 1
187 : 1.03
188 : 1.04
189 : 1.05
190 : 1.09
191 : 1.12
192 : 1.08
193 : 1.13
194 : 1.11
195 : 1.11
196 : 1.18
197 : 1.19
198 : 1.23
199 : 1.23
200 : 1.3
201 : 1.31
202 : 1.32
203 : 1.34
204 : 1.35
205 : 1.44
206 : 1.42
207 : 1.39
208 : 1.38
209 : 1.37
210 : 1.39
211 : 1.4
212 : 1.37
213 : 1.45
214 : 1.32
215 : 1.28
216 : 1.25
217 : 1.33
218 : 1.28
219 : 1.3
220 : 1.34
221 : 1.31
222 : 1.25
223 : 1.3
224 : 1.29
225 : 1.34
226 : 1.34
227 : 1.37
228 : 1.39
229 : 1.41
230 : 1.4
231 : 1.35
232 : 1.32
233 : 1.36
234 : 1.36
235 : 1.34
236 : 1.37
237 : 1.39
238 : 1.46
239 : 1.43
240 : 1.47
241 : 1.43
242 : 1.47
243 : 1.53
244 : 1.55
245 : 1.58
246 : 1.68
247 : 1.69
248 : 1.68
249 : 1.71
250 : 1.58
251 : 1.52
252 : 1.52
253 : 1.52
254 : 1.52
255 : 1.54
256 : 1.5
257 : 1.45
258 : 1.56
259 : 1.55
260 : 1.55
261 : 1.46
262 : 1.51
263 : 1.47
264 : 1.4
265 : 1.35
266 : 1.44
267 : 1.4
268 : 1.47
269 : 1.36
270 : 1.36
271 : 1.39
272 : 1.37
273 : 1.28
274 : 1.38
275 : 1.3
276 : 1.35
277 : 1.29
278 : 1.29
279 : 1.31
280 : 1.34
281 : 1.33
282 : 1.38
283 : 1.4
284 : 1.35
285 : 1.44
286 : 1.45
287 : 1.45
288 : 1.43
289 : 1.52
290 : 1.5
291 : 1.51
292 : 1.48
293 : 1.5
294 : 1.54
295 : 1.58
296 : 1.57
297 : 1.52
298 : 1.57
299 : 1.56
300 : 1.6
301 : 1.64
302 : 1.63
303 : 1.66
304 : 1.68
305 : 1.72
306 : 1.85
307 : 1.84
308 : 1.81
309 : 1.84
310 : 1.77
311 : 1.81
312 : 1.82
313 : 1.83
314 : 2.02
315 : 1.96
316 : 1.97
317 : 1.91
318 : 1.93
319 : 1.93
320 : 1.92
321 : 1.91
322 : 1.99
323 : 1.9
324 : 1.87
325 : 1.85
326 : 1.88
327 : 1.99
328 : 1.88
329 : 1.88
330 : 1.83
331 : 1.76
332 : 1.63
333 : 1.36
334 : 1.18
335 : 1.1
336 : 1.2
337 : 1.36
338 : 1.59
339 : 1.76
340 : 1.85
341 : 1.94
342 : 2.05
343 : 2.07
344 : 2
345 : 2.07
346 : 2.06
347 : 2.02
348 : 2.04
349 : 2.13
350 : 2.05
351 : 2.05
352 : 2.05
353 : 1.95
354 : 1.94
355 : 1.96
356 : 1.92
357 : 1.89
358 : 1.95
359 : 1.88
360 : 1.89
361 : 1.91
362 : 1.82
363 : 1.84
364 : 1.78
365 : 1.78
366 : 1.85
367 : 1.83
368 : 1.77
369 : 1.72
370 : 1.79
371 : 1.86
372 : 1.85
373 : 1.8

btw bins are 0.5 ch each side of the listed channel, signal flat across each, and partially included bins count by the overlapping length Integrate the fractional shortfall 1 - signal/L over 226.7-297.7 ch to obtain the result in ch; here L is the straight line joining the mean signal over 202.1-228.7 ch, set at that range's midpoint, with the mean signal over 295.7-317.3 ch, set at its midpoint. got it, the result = 4.5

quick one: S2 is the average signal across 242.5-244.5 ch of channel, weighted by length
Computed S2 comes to 1.54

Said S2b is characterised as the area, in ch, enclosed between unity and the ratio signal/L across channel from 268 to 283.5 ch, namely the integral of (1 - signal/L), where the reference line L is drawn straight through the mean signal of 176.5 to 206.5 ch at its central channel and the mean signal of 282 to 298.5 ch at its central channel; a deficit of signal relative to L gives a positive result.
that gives 0.9 ch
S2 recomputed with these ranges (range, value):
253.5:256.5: 1.52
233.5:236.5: 1.36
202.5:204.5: 1.35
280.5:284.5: 1.36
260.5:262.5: 1.48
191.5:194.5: 1.11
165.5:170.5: 1.1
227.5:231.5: 1.39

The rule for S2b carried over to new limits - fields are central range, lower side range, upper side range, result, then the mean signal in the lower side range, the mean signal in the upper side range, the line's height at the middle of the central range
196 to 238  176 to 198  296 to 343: -4.23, 1.06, 1.75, 1.22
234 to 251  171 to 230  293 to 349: -1.29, 1.21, 1.77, 1.41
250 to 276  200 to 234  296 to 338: 1.31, 1.35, 1.74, 1.53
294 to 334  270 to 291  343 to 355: -1.89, 1.38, 2.03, 1.7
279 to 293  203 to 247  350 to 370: 1.61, 1.39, 1.88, 1.61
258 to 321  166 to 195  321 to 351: 0.98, 1.06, 1.81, 1.58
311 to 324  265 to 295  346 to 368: -2.03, 1.4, 1.93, 1.66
